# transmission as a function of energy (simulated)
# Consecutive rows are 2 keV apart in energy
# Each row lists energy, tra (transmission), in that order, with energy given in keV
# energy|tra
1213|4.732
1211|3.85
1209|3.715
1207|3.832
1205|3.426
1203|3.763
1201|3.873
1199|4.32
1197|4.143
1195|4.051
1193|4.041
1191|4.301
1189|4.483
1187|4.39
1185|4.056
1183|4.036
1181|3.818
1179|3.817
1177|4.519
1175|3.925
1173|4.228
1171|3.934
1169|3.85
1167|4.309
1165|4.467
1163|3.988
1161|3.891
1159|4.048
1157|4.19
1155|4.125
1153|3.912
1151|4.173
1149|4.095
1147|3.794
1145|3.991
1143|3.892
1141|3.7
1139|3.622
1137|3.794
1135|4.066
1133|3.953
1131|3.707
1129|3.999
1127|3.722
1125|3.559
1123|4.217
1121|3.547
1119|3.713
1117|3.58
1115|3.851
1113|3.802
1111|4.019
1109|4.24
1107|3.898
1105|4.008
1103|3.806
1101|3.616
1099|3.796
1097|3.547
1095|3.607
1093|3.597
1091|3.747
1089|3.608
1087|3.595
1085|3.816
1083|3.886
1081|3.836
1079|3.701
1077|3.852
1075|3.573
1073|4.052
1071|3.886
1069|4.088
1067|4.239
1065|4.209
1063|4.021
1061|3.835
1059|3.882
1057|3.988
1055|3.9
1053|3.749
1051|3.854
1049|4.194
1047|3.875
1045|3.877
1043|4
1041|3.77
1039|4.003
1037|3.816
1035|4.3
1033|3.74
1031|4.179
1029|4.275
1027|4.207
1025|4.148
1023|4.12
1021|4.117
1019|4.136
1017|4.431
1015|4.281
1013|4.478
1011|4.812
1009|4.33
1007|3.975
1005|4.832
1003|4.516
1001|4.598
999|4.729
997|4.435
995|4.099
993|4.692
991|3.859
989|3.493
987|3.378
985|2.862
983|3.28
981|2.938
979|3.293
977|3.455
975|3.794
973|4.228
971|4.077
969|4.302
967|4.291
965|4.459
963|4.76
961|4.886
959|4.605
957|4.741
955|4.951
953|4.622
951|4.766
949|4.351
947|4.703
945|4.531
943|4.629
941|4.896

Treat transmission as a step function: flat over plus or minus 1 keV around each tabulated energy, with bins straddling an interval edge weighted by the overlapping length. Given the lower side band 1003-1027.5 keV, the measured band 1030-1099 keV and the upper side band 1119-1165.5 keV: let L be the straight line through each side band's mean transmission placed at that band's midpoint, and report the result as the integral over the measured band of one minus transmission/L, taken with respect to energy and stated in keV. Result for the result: 4.93 keV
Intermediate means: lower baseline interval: 4.33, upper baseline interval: 3.92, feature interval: 3.88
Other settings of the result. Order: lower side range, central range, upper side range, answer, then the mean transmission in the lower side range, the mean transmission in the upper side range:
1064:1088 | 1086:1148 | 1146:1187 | 2.80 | 3.89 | 4.07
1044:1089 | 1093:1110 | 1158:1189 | 0.69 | 3.9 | 4.1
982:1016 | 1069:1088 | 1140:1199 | 1.41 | 4.16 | 4.08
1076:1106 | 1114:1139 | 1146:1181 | 0.62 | 3.73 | 4.07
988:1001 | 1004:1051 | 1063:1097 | -0.87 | 4.25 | 3.83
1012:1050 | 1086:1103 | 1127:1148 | 1.29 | 4.1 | 3.85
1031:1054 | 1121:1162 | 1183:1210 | 0.86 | 3.94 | 4.03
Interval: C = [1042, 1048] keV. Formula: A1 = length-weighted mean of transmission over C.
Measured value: 3.92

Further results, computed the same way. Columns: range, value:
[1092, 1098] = 3.58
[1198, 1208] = 3.84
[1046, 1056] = 3.91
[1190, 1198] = 4.13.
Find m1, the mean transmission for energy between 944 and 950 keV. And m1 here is 4.53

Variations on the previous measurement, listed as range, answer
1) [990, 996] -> 4.22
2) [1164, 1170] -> 4.21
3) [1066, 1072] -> 4.07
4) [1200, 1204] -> 3.82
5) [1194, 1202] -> 4.1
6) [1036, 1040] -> 3.91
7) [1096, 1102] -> 3.65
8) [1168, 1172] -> 3.89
